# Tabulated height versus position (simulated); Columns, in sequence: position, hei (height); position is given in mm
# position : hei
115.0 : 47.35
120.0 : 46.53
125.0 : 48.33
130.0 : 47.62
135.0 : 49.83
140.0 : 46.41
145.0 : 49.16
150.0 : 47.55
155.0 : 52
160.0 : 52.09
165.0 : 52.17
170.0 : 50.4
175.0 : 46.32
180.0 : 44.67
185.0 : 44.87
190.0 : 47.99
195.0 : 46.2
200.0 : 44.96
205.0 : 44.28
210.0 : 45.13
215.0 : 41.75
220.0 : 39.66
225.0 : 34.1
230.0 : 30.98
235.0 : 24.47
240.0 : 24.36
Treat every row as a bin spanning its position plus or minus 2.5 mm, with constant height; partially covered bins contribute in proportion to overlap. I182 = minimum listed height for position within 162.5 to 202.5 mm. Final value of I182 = 44.67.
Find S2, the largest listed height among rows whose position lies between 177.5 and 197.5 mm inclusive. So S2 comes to 47.99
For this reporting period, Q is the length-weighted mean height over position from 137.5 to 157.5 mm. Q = 48.8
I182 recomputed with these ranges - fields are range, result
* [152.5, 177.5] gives 46.32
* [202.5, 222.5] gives 39.66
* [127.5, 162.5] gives 46.41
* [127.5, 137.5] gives 47.62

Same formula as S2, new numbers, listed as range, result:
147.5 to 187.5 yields 52.17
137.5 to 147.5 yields 49.16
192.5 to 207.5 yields 46.2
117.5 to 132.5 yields 48.33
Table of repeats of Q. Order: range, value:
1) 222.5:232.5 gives 32.5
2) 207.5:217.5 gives 43.4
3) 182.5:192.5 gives 46.4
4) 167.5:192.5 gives 46.9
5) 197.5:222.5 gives 43.2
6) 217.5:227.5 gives 36.9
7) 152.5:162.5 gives 52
